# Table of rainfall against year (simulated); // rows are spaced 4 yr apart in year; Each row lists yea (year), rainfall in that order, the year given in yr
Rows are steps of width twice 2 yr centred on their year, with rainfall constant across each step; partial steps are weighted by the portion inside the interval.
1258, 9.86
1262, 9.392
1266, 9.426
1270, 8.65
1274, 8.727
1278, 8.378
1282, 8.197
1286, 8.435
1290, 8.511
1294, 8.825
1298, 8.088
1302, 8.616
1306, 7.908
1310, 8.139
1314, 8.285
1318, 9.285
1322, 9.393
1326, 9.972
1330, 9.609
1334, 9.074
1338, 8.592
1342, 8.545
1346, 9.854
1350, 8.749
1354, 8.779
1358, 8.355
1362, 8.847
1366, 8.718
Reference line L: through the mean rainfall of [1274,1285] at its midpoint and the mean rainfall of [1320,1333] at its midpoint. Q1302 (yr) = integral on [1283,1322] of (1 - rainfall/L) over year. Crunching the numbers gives 2.1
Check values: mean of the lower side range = 8.38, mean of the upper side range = 9.61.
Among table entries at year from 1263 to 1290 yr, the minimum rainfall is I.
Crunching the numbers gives 8.197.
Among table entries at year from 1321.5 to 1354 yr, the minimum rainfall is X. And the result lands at 8.545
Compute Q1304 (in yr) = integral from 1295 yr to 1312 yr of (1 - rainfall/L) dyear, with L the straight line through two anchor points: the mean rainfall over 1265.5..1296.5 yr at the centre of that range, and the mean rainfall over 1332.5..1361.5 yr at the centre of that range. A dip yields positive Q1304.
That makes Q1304 0.89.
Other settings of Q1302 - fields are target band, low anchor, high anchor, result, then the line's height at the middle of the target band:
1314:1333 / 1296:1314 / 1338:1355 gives -1.94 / 8.53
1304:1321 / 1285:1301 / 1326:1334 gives 1.12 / 9.05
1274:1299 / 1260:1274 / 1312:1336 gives 1.94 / 9.15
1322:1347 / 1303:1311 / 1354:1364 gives -2.65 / 8.38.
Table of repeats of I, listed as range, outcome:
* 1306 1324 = 7.908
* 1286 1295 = 8.435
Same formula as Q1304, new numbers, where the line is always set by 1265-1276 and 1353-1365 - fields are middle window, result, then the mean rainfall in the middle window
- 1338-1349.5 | -0.45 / 9.04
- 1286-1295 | 0.24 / 8.6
